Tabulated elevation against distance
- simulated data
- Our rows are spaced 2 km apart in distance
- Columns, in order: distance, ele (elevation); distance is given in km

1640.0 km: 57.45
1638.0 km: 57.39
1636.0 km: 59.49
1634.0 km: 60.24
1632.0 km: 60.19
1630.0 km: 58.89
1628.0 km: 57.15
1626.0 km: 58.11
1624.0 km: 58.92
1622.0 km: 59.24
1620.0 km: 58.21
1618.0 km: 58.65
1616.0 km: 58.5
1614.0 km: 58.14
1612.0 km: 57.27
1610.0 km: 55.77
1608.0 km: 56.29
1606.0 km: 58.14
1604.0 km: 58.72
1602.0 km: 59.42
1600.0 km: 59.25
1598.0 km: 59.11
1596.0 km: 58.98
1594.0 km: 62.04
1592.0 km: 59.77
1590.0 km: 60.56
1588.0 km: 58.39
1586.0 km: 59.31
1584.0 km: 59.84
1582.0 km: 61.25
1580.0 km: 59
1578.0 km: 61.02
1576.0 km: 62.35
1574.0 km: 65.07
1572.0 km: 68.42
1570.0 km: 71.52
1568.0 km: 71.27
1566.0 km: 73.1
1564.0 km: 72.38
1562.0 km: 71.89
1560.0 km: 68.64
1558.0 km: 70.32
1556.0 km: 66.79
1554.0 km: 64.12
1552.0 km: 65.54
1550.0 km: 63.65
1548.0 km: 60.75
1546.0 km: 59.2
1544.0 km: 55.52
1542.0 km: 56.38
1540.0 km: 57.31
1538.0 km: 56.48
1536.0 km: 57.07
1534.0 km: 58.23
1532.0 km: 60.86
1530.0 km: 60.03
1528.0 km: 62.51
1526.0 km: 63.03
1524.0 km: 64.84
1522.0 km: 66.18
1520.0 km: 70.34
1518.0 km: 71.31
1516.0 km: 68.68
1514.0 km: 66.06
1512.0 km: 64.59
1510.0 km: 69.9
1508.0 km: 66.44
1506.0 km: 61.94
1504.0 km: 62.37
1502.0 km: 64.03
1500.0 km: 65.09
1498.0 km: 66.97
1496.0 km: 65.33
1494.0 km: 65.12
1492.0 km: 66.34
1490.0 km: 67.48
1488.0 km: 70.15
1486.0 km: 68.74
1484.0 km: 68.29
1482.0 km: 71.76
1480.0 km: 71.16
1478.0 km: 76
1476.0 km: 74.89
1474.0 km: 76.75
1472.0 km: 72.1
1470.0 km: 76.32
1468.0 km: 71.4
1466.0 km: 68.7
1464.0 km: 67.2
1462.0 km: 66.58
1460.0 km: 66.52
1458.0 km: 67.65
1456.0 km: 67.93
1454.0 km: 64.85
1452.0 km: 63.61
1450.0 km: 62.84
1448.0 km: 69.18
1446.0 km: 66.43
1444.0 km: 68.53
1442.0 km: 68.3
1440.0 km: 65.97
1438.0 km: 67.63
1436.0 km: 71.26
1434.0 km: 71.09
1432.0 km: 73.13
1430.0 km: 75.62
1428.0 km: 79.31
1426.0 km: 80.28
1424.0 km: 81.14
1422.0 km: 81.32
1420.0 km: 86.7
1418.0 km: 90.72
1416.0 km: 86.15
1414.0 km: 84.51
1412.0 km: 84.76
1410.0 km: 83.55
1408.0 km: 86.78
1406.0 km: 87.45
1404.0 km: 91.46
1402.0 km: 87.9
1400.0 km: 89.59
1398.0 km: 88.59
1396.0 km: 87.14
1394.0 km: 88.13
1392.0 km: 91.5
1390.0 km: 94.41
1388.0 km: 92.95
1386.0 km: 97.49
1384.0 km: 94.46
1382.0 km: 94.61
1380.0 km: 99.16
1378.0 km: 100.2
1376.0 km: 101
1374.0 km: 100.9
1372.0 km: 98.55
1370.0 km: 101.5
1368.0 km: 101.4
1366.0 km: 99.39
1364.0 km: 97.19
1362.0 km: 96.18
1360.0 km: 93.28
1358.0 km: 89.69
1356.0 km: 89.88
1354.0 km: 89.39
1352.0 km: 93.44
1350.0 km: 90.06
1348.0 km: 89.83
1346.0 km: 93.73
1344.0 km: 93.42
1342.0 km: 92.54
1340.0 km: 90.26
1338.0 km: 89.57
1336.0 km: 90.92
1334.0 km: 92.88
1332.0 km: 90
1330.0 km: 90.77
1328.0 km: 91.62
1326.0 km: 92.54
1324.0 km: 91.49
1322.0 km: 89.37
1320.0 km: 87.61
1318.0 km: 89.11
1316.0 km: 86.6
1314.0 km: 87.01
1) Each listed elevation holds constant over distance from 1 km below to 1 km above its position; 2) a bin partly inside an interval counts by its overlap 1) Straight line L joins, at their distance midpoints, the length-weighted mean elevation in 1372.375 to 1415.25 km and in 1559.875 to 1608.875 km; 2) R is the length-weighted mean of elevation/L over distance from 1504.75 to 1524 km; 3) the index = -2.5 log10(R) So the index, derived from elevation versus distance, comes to 0.10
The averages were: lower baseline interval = 91.8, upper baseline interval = 62.9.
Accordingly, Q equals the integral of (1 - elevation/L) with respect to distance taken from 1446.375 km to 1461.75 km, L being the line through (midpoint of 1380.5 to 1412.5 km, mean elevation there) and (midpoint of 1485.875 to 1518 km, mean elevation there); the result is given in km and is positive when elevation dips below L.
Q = 2.2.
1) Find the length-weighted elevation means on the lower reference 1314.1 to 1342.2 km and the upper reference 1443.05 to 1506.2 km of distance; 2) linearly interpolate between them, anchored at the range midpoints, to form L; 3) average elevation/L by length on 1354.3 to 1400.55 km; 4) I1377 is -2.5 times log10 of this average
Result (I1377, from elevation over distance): -0.15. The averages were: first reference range 90.2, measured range 95.1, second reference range 68.3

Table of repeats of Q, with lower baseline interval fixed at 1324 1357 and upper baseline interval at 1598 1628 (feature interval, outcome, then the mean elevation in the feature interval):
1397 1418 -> -1.03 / 87.2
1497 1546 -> 4.42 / 63.1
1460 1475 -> 0.96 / 71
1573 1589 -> 0.34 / 60.8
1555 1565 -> -0.83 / 70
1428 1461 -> 4.28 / 68.5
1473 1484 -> 0.14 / 73.6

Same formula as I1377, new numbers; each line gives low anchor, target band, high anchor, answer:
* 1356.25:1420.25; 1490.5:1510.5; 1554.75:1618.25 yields 0.16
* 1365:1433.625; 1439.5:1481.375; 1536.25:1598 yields 0.16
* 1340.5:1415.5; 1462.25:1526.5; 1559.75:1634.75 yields 0.12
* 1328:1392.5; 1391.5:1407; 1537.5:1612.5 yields 0.00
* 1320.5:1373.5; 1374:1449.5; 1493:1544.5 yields -0.03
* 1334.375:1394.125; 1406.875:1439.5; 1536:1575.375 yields 0.07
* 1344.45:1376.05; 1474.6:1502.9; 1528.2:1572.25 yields 0.08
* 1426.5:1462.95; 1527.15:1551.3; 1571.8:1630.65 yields 0.07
